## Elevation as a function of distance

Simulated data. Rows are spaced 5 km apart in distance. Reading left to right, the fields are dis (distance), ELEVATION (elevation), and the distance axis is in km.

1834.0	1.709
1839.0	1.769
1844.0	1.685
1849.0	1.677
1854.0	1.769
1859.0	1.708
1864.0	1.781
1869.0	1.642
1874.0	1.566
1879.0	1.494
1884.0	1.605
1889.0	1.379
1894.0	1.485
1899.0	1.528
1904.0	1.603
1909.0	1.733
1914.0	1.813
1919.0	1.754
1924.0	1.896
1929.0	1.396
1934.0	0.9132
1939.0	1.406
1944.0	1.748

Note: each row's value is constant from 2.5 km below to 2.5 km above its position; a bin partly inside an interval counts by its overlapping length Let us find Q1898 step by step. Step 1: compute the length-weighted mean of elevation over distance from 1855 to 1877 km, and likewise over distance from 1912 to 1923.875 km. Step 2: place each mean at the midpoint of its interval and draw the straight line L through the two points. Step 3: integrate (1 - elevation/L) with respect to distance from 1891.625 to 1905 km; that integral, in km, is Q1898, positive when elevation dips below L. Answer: 1.7 km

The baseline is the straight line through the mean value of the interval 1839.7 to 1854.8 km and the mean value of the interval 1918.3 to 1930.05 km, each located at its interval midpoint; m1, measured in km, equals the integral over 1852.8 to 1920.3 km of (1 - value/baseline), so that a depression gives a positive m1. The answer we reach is 3.2 km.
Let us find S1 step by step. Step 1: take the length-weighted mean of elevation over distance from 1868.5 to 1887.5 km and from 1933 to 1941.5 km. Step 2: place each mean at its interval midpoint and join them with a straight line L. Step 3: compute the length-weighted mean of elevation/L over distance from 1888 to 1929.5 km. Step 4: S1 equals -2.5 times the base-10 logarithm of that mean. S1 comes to -0.20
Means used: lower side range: 1.56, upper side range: 1.2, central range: 1.64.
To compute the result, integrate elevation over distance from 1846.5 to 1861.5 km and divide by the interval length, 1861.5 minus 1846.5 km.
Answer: 1.72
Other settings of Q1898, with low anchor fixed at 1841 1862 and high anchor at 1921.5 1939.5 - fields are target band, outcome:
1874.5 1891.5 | 0.95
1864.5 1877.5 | 0.11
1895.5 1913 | -1.47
